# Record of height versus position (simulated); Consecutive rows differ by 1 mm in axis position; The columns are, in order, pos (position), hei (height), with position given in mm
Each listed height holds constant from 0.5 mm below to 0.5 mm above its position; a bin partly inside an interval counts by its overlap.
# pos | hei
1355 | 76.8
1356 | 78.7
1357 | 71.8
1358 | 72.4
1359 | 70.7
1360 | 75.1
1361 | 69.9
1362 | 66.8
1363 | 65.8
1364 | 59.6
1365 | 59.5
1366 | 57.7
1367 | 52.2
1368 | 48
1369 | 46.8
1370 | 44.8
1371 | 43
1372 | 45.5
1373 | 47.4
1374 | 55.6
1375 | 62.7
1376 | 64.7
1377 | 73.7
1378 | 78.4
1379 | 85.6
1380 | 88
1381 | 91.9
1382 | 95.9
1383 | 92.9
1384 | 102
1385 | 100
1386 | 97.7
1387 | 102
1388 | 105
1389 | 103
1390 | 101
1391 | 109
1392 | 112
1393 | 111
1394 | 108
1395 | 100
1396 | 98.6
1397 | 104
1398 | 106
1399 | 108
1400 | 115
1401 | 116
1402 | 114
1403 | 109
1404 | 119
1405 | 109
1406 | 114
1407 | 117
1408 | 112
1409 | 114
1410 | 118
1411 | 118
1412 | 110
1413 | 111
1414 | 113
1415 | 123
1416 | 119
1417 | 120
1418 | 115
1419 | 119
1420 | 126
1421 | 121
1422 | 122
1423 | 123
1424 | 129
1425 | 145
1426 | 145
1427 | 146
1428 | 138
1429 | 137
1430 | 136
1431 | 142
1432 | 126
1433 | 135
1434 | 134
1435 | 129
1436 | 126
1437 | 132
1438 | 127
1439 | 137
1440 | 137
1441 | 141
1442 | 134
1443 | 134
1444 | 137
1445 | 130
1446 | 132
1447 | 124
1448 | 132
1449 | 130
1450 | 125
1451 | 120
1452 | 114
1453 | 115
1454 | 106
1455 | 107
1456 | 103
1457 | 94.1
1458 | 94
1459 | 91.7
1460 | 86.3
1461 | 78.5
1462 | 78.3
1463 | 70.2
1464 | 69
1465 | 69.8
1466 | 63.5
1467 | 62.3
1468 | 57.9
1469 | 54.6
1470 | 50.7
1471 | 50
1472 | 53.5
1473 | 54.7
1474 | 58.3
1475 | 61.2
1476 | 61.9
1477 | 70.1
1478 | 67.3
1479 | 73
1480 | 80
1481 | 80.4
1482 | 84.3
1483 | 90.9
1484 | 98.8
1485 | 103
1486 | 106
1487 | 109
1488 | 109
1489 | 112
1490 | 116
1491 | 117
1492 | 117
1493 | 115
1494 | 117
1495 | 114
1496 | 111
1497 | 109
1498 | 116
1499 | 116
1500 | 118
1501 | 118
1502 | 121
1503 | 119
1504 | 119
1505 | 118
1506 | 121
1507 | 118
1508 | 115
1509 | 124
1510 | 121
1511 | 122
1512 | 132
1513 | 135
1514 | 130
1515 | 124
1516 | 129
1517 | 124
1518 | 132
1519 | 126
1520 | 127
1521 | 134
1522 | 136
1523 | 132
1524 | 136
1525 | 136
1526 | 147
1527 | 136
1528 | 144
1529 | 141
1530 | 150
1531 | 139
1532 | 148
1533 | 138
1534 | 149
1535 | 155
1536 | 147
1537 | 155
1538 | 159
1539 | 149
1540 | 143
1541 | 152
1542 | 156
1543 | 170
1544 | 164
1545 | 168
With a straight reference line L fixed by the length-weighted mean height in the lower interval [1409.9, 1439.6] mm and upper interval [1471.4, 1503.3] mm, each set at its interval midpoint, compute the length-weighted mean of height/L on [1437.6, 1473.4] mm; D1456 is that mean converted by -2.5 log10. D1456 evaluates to 0.15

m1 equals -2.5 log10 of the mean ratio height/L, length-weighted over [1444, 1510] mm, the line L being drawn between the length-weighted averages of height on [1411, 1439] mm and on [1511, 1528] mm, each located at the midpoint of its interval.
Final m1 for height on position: 0.31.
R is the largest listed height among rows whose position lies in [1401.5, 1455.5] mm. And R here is 146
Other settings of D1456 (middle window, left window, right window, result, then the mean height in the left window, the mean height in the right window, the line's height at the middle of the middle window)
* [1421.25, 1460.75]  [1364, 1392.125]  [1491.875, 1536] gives -0.24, 76.6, 128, 101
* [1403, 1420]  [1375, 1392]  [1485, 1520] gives -0.17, 92.8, 119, 99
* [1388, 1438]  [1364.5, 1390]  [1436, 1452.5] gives -0.15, 74.3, 130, 104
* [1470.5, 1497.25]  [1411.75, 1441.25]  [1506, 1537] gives 0.42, 129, 134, 132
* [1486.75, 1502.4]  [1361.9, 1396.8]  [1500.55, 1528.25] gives 0.05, 79.7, 128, 121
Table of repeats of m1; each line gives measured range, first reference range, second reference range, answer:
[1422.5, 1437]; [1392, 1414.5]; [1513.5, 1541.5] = -0.15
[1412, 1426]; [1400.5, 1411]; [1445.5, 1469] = -0.12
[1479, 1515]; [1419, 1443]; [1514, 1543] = 0.23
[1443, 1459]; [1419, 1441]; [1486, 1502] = 0.09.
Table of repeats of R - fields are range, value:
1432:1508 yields 141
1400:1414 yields 119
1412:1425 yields 145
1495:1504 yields 121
